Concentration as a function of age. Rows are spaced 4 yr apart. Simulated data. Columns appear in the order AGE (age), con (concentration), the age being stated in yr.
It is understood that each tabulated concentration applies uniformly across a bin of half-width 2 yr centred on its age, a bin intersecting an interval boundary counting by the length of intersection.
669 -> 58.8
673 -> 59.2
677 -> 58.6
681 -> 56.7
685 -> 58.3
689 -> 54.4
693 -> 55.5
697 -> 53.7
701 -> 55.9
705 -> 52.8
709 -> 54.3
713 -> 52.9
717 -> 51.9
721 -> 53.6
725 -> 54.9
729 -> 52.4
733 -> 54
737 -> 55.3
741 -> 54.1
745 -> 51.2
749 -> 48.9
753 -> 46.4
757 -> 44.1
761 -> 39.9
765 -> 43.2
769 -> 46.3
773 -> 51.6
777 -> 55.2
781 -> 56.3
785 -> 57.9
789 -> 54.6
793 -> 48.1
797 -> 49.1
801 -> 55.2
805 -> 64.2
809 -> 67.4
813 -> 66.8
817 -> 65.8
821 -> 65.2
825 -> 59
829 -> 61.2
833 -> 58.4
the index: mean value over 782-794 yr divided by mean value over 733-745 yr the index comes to 1.0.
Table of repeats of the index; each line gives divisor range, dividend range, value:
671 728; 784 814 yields 1.04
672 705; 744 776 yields 0.83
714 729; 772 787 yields 1.04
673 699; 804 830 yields 1.14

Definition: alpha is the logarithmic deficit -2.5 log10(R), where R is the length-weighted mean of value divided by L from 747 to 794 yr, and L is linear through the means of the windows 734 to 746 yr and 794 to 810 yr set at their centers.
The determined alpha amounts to 0.13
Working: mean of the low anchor 53.8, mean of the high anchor 57.8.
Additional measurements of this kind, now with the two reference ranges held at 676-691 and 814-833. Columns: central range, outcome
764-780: 0.209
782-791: 0.089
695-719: 0.083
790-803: 0.201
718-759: 0.149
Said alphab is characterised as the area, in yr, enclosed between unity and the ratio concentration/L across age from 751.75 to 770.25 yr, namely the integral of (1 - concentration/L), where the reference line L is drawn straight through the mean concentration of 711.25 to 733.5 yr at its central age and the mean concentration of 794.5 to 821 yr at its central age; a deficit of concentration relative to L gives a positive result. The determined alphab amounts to 4.3 yr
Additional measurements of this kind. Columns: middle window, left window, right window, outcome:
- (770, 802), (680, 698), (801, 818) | 5.0 yr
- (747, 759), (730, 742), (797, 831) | 2.1 yr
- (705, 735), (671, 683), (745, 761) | -1.2 yr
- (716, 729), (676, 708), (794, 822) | 0.8 yr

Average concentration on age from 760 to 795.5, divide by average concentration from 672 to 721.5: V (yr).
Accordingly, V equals 0.92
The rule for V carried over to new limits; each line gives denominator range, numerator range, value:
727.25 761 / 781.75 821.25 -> 1.18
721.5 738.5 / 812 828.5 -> 1.18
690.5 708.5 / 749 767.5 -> 0.81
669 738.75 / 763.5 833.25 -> 1.04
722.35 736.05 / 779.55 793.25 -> 1.02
